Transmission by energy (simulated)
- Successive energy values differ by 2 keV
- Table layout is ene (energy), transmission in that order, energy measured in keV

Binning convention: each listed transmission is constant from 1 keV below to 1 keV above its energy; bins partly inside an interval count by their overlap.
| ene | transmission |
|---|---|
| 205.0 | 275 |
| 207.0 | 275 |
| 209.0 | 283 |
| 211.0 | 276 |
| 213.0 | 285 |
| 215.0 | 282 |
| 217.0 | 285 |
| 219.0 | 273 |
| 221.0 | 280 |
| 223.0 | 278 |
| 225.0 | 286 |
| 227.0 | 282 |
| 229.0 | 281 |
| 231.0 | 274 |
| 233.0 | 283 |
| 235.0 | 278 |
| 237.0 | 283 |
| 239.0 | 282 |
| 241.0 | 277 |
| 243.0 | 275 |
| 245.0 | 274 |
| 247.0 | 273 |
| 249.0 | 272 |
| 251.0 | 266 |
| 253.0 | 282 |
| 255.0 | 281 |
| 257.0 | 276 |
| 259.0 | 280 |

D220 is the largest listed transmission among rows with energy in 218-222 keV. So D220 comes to 280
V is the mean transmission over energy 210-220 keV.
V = 280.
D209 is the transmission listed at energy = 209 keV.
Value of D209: 283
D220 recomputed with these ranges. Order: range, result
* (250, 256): 282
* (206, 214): 285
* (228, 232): 281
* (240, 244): 277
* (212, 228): 286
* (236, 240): 283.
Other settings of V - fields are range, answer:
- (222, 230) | 282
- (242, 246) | 274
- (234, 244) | 279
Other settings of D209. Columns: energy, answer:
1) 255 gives 281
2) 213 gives 285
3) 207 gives 275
